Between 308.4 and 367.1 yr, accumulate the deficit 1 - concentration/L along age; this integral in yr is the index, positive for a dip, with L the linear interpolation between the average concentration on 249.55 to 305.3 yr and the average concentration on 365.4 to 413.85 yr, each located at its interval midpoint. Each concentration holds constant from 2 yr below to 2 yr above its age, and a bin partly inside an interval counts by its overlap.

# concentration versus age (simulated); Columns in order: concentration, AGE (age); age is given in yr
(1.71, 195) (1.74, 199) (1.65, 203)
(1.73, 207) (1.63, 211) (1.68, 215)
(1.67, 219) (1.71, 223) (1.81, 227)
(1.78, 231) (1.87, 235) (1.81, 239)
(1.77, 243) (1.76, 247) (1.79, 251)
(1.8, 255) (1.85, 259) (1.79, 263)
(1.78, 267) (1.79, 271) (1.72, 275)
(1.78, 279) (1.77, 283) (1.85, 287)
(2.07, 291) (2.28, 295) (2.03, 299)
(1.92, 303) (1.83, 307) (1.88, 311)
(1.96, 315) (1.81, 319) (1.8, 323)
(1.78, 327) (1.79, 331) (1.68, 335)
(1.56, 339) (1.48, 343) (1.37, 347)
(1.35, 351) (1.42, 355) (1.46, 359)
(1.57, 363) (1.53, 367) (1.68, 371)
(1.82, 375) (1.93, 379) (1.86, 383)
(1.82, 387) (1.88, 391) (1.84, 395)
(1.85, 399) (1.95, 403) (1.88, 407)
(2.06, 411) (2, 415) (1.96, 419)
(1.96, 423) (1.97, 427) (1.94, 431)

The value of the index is 7.1 yr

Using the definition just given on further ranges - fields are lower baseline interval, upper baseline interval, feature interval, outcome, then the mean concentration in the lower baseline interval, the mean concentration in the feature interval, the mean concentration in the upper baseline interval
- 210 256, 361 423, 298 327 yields -1.22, 1.76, 1.88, 1.85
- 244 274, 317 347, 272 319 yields -4.78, 1.79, 1.91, 1.68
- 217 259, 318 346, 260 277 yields -0.25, 1.78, 1.77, 1.68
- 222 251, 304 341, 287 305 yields -2.60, 1.79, 2.05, 1.79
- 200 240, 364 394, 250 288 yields -0.93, 1.73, 1.79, 1.78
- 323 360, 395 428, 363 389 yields -0.09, 1.56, 1.76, 1.95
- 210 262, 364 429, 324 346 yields 2.15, 1.77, 1.65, 1.87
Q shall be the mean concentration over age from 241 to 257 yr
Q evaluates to 1.78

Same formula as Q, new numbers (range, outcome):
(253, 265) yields 1.81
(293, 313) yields 1.99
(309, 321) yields 1.88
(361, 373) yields 1.59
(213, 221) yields 1.67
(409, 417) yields 2.03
